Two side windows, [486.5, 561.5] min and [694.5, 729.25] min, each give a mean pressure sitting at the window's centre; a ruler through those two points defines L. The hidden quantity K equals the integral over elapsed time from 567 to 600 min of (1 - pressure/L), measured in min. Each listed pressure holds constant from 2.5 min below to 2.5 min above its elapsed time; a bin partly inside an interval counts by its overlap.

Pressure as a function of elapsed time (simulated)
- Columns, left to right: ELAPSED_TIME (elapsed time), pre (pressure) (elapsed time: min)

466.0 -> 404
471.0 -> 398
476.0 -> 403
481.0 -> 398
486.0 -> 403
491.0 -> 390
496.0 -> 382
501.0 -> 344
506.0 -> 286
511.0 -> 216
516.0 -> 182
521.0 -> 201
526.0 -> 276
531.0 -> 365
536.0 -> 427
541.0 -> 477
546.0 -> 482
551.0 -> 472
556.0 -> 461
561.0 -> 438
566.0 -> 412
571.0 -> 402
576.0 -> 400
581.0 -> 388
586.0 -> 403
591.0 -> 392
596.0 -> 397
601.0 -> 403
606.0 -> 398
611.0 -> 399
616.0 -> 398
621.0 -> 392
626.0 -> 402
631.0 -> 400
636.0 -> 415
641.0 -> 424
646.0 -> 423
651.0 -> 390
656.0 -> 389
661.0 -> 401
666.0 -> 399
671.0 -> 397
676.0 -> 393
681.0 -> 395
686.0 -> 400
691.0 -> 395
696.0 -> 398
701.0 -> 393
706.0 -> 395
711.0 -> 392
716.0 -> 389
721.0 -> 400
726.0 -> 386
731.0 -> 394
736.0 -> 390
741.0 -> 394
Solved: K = -2.5 min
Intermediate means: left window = 359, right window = 393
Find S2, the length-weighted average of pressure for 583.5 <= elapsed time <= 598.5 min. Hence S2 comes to 397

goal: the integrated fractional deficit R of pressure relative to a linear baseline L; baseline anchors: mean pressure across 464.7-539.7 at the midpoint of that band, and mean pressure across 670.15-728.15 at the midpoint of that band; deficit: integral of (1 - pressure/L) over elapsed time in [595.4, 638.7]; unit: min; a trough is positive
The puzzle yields -3.4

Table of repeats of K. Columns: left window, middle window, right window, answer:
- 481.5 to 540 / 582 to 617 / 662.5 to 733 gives -4.05 min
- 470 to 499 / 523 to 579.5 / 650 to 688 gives -3.11 min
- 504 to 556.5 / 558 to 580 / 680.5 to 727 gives -3.43 min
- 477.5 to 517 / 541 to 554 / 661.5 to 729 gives -4.78 min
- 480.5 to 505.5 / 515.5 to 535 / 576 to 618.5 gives 5.37 min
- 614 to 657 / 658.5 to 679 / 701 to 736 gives 0.11 min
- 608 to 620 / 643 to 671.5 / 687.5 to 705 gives -0.28 min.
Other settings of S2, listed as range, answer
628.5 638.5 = 408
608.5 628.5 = 398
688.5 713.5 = 395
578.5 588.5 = 396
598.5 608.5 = 400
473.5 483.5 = 400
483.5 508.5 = 361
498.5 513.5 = 282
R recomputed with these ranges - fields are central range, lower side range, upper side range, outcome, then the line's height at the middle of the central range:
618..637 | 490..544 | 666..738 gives -1.9 min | 365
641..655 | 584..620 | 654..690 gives -0.4 min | 397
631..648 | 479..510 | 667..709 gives -1.4 min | 387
